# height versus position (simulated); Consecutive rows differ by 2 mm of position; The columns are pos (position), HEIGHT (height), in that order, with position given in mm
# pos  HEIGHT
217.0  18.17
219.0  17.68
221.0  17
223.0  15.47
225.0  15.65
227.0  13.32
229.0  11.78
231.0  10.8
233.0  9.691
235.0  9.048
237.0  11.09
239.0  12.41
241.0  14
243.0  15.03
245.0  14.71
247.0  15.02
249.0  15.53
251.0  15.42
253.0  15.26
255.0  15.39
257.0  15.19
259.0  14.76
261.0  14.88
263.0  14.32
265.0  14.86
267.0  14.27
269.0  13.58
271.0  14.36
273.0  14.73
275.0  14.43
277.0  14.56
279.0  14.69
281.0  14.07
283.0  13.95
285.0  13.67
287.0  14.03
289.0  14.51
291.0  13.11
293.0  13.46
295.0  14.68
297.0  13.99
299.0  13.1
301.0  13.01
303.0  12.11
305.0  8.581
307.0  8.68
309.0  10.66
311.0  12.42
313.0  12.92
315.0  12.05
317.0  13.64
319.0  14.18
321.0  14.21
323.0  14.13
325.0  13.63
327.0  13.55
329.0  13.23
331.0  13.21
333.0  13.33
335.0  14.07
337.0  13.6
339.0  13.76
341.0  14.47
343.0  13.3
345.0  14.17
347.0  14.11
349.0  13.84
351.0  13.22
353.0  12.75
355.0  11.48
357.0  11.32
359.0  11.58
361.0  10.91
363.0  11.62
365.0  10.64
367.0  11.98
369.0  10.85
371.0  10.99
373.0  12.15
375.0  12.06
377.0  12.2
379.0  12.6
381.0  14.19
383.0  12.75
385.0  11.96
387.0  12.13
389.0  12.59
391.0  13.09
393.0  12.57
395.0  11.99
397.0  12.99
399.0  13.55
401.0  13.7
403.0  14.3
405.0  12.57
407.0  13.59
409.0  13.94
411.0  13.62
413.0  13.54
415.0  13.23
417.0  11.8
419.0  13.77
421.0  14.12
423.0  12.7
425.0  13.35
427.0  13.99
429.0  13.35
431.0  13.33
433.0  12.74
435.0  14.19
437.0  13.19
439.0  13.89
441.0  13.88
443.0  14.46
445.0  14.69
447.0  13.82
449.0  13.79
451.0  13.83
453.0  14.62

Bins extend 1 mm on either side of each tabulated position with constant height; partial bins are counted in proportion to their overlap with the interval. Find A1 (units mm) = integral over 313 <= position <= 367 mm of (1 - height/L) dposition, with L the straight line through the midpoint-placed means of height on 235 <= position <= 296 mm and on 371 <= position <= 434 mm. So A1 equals 2.1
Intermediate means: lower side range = 14.2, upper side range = 13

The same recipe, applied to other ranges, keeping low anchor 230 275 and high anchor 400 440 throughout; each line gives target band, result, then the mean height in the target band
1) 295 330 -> 2.68 mm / 12.7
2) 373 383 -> 0.62 mm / 12.7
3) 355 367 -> 2.02 mm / 11.3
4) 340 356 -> 0.24 mm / 13.4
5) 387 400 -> 0.73 mm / 12.7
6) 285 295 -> -0.07 mm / 13.9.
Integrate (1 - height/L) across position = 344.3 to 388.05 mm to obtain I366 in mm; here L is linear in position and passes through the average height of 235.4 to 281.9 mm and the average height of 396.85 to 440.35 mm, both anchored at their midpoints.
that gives 4.8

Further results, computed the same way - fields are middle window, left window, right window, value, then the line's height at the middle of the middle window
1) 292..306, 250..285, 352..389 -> 1.1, 13.8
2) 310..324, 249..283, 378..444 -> 0.8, 14.2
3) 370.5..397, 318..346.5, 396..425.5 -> 2.1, 13.5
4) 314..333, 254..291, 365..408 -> 0.1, 13.6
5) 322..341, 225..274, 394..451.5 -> 0.0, 13.6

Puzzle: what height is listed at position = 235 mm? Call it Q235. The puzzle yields 9.048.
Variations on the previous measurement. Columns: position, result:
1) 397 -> 12.99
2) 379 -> 12.6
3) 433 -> 12.74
